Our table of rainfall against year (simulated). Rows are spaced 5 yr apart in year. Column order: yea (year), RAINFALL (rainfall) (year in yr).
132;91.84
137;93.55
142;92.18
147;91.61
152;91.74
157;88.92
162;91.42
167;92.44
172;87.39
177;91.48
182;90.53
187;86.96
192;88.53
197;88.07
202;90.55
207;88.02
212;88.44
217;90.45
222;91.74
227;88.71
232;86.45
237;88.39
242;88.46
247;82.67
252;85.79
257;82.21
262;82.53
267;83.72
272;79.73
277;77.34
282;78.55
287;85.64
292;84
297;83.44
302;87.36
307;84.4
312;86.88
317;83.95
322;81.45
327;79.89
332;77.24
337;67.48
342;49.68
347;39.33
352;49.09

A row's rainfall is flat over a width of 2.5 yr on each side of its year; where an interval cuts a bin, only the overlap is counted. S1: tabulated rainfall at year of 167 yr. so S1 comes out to 92.44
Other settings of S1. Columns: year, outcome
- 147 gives 91.61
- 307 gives 84.4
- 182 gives 90.53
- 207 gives 88.02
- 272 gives 79.73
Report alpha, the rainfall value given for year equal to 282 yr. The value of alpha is 78.55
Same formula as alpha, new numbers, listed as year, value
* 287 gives 85.64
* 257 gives 82.21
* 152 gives 91.74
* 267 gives 83.72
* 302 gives 87.36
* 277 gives 77.34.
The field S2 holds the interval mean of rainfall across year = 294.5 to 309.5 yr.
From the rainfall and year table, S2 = 85.1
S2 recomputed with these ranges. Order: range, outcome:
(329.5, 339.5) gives 72.4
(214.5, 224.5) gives 91.1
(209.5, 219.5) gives 89.4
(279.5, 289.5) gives 82.1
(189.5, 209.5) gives 88.8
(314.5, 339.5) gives 78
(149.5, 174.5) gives 90.4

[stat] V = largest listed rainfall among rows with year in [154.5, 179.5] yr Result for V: 92.44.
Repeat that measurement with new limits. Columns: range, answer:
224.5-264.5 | 88.71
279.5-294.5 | 85.64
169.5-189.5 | 91.48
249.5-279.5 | 85.79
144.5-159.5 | 91.74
